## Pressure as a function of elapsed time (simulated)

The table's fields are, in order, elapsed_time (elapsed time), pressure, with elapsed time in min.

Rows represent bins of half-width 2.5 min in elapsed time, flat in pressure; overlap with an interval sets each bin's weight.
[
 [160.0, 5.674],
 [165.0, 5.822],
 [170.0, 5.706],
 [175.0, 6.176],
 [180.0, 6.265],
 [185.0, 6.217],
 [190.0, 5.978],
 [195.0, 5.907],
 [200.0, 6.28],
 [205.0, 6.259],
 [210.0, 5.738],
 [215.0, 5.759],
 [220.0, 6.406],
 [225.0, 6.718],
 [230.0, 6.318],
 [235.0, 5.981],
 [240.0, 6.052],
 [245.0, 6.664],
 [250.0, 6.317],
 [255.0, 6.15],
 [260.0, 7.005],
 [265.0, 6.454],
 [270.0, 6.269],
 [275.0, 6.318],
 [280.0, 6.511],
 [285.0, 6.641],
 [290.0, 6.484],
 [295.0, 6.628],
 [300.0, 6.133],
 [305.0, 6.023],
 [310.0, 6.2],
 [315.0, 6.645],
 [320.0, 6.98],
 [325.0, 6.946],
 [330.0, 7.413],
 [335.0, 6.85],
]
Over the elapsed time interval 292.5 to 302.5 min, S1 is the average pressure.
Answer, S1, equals 6.38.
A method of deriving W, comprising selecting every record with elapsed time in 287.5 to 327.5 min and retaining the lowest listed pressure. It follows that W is 6.023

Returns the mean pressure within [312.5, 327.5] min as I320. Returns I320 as 6.86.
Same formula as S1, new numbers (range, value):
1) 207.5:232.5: 6.19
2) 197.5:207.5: 6.27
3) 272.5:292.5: 6.49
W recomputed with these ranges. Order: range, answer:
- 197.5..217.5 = 5.738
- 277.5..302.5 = 6.133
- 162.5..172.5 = 5.706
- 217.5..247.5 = 5.981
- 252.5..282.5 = 6.15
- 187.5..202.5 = 5.907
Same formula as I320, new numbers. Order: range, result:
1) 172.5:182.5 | 6.22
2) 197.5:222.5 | 6.09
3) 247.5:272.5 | 6.44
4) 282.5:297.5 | 6.58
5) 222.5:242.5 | 6.27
